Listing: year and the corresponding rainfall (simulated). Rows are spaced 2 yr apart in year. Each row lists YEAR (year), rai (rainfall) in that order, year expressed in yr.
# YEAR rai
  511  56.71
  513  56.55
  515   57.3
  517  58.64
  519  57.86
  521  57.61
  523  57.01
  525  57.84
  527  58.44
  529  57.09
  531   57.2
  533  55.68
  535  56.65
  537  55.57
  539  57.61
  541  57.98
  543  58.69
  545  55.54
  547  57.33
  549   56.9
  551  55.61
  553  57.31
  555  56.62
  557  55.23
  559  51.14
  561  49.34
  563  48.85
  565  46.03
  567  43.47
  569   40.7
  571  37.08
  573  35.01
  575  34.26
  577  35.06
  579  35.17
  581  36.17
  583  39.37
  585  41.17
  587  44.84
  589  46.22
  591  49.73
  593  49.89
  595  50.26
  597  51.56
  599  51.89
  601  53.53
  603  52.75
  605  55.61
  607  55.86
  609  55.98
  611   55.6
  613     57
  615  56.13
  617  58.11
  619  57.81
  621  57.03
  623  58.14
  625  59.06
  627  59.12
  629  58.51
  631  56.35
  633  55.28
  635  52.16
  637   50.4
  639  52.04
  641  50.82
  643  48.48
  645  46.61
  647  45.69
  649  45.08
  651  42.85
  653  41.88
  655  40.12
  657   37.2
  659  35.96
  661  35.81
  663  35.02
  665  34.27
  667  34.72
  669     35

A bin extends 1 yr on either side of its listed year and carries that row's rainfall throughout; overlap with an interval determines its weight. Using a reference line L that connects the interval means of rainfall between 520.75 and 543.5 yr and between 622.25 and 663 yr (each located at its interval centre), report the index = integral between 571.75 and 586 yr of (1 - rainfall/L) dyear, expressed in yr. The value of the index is 4.5 yr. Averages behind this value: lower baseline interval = 57.2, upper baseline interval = 48.2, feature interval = 36.6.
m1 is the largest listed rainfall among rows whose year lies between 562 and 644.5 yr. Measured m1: 59.12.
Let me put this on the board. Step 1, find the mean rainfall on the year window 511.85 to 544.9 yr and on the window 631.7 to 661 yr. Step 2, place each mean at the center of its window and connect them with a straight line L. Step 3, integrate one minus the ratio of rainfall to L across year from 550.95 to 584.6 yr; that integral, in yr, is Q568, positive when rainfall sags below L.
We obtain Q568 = 5.95 yr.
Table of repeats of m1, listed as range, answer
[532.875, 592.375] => 58.69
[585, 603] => 53.53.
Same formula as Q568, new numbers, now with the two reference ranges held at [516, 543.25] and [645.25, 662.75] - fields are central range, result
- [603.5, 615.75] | -2.5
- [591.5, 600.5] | -0.5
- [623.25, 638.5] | -4.2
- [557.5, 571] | 1.7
